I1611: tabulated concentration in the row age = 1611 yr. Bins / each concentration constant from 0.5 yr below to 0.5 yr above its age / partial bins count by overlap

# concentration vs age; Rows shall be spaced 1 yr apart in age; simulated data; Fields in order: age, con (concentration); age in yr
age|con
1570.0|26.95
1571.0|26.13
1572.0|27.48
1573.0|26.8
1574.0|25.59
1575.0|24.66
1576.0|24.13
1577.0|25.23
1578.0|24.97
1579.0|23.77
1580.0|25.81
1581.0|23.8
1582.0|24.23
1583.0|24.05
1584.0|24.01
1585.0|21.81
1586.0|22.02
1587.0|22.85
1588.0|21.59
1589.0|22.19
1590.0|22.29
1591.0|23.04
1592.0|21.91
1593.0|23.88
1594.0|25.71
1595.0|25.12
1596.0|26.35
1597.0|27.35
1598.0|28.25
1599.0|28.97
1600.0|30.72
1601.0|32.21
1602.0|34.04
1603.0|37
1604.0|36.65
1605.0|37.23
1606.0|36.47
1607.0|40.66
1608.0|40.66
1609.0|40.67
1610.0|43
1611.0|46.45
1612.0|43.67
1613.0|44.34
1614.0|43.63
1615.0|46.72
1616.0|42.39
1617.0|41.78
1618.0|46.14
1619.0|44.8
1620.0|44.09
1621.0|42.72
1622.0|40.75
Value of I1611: 46.45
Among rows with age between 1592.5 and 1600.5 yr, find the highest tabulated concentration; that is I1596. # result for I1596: 30.72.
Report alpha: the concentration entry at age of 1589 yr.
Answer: 22.19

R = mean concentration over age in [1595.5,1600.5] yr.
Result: 28.3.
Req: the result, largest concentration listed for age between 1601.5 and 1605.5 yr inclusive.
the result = 37.23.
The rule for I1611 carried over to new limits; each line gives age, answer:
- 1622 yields 40.75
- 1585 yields 21.81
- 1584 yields 24.01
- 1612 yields 43.67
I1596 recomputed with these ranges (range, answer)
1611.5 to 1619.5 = 46.72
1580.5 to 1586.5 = 24.23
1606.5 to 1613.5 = 46.45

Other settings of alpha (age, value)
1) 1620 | 44.09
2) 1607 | 40.66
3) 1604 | 36.65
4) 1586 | 22.02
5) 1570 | 26.95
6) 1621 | 42.72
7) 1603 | 37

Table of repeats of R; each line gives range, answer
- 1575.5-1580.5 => 24.8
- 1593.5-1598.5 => 26.6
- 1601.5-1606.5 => 36.3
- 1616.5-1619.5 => 44.2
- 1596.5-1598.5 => 27.8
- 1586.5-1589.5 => 22.2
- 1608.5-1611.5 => 43.4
